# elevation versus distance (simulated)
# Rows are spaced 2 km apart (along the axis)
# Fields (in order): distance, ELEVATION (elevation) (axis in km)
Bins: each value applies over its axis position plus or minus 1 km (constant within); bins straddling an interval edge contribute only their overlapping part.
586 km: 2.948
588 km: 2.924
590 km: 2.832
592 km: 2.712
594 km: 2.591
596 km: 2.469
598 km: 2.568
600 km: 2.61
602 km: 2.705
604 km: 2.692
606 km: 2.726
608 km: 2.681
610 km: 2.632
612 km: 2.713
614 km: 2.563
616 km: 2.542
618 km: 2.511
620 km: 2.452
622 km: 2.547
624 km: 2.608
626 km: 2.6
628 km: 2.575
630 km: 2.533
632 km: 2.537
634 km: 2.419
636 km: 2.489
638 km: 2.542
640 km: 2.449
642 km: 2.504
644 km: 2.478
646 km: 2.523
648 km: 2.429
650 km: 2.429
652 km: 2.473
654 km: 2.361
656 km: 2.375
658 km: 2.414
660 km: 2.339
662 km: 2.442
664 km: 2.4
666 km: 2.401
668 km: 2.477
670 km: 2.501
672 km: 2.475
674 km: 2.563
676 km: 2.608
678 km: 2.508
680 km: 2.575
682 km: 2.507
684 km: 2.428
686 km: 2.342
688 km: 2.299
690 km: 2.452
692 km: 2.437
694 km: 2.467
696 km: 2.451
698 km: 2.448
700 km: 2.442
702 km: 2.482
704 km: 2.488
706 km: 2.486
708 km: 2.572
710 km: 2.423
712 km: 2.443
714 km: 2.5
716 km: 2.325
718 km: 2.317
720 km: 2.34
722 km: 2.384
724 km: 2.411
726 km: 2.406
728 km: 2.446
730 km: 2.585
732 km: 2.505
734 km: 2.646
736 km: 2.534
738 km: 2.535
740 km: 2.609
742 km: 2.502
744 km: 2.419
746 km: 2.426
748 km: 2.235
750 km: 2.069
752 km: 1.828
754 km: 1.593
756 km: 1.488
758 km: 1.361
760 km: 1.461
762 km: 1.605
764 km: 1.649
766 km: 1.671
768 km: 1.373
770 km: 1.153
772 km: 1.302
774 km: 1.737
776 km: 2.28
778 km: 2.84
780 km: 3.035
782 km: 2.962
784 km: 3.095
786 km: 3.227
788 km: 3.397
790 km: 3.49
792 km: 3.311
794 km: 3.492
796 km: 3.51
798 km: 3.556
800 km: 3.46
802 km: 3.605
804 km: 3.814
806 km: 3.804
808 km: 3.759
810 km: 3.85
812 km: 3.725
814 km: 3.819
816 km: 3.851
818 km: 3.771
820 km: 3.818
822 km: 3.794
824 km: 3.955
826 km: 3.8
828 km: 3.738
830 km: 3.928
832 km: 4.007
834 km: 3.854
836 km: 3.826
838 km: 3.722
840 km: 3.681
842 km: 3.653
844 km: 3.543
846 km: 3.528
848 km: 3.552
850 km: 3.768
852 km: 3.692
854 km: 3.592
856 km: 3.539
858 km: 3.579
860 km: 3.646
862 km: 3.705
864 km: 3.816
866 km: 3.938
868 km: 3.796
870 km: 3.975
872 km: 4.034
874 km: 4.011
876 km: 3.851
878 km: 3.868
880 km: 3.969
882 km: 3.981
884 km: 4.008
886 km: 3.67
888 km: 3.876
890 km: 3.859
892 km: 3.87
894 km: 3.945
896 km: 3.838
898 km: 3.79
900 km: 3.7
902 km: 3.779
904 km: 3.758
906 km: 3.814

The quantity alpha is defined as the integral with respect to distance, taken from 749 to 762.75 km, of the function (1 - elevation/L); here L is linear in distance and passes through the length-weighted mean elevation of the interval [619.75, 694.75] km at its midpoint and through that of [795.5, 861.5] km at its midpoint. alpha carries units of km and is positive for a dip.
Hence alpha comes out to 6.72 km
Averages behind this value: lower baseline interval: 2.47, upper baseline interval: 3.72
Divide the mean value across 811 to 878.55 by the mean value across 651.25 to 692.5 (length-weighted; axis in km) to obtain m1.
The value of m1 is 1.54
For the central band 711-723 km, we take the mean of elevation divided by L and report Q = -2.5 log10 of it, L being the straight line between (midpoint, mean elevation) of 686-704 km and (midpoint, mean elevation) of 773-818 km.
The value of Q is 0.11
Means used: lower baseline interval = 2.43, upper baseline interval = 3.36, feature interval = 2.38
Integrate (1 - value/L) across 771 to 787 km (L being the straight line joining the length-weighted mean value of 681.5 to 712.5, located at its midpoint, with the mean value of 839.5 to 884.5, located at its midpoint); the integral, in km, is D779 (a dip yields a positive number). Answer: 2.8 km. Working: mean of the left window 2.45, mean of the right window 3.77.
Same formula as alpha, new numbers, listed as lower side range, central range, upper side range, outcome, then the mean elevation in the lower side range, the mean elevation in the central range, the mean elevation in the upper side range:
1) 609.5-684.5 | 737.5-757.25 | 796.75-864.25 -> 6.3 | 2.5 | 2.15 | 3.73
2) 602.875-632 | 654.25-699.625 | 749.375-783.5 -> -2.9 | 2.6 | 2.45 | 1.86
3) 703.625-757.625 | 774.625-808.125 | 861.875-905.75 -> -4.0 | 2.34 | 3.3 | 3.87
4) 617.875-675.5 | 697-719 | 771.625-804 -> 2.3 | 2.48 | 2.45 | 3.08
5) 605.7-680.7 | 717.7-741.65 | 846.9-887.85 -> 4.2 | 2.51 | 2.48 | 3.8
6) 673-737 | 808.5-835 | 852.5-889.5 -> -3.2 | 2.46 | 3.84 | 3.82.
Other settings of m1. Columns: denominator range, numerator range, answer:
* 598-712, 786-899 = 1.50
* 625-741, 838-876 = 1.51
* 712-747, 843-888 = 1.53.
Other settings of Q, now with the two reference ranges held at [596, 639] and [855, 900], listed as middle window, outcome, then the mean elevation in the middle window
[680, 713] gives 0.206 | 2.45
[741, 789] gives 0.485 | 2.11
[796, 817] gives -0.065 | 3.71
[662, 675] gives 0.148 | 2.47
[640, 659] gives 0.122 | 2.44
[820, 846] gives -0.047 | 3.78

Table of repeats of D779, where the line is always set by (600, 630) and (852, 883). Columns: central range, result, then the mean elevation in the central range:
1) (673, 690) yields 2.6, 2.48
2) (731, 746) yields 3.1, 2.53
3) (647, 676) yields 4.0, 2.44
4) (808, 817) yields -0.6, 3.81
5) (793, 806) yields -0.4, 3.59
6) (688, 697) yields 1.6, 2.43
